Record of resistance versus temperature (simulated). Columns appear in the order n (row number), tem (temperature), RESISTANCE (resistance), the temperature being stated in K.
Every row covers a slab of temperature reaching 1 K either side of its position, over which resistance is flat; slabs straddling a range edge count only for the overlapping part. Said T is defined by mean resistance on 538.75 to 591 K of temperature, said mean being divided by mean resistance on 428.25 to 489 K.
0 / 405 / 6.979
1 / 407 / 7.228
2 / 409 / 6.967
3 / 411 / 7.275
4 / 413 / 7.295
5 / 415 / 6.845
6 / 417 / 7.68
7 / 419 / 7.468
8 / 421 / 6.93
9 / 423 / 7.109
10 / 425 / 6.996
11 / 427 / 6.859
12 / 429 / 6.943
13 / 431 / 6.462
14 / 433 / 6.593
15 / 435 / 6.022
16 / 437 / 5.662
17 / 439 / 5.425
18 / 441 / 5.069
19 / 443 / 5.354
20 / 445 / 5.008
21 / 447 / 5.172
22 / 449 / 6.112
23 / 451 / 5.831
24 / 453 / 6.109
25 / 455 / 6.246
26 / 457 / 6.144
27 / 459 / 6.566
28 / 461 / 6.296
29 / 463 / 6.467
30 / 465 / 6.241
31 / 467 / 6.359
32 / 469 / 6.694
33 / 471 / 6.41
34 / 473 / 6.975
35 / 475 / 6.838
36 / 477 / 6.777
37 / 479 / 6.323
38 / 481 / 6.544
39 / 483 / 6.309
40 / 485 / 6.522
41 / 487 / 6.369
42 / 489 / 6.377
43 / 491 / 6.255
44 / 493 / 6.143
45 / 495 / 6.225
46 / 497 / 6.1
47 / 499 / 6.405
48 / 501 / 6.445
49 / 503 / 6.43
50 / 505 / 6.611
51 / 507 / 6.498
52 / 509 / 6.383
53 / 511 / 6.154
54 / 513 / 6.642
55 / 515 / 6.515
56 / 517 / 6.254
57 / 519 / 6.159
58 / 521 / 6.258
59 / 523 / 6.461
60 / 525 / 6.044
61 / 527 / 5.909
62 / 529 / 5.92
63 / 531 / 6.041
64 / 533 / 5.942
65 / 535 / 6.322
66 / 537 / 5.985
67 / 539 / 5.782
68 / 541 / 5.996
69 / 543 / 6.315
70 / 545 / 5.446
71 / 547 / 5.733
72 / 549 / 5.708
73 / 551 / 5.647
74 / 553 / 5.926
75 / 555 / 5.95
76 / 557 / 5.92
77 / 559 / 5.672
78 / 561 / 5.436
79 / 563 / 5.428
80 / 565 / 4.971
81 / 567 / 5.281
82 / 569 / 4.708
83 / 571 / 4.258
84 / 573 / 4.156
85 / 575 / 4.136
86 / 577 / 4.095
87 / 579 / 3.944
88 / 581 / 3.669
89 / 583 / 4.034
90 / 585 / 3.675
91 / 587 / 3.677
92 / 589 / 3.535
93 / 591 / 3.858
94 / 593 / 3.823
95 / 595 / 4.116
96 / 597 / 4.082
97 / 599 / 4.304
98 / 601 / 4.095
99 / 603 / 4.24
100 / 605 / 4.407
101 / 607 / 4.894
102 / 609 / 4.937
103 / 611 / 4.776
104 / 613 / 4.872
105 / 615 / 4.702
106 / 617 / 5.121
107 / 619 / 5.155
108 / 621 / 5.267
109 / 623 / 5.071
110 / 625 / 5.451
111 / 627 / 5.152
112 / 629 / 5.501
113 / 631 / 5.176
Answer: 0.80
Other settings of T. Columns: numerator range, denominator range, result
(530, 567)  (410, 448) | 0.90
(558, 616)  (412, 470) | 0.69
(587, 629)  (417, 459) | 0.74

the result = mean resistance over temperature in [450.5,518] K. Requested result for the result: 6.4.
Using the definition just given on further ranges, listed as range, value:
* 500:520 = 6.41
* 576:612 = 4.12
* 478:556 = 6.18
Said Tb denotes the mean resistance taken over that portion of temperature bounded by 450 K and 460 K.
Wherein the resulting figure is 6.18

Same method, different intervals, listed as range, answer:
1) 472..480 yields 6.73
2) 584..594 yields 3.71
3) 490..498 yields 6.18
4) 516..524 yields 6.28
